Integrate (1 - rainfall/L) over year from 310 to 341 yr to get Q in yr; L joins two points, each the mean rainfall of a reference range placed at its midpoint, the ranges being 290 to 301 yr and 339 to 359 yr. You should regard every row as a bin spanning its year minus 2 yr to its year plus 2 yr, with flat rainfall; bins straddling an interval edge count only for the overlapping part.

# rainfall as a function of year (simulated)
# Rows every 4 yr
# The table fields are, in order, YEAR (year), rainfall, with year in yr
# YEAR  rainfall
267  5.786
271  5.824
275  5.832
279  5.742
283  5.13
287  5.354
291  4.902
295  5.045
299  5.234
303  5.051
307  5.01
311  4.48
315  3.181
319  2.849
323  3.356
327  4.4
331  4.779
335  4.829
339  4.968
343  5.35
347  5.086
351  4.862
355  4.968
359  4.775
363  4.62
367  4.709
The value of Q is 5.86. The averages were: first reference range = 5.07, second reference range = 5.03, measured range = 4.09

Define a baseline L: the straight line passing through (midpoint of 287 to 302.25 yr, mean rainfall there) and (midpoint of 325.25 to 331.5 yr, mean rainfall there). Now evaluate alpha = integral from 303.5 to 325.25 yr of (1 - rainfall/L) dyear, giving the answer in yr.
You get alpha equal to 4.2 yr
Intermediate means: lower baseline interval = 5.1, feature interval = 3.87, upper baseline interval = 4.55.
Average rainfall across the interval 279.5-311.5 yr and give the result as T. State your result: 5.08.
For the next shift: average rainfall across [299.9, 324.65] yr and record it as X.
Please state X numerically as 4.05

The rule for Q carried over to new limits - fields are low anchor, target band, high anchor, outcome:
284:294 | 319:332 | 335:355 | 2.9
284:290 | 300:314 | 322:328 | -0.7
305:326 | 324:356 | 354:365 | -3.8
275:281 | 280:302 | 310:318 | -0.8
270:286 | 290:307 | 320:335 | -0.2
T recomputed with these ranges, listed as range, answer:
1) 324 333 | 4.45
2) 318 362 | 4.61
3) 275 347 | 4.73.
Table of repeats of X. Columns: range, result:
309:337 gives 3.98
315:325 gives 3.12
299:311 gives 4.97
